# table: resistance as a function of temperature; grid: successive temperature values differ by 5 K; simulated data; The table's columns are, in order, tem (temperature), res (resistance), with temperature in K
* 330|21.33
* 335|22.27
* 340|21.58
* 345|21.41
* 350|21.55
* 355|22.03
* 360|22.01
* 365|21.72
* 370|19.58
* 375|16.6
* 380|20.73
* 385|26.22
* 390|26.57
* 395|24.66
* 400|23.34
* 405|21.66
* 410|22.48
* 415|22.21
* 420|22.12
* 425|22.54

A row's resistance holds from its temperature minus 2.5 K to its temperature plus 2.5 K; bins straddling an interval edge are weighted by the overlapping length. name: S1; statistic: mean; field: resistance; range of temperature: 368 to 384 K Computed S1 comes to 19.6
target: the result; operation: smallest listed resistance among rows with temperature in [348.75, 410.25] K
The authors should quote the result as 16.6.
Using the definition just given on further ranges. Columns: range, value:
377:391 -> 20.73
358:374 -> 19.58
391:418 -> 21.66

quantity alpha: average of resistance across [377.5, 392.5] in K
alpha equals 24.5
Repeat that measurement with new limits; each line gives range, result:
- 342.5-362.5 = 21.8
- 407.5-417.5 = 22.3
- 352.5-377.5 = 20.4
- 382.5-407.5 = 24.5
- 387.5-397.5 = 25.6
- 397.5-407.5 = 22.5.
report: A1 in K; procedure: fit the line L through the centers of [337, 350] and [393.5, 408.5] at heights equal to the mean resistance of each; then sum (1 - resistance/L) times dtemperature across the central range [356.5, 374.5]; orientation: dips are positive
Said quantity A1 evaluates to 1.2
